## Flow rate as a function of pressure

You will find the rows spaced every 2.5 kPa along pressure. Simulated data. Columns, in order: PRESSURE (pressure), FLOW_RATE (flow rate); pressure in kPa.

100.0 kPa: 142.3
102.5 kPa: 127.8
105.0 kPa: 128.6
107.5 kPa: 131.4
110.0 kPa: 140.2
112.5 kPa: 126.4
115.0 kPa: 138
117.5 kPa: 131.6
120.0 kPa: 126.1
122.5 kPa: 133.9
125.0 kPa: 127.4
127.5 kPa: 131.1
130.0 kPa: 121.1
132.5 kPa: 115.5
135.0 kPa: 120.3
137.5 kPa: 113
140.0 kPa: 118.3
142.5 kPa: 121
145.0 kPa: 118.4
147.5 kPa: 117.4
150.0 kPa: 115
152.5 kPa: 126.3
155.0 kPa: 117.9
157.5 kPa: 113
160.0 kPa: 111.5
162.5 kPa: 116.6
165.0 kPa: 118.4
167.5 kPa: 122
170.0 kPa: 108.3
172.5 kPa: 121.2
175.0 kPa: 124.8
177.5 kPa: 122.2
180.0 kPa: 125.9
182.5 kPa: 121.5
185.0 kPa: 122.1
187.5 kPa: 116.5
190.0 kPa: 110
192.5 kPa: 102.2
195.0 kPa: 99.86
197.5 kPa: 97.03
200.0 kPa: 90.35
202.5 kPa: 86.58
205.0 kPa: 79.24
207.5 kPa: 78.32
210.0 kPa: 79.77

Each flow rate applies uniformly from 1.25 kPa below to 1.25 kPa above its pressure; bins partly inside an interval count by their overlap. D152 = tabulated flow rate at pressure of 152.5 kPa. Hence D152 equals 126.3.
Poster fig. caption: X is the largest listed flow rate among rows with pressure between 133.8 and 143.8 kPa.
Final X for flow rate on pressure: 121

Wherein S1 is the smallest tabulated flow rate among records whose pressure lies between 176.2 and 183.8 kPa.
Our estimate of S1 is 121.5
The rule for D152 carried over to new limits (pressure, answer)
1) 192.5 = 102.2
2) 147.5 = 117.4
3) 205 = 79.24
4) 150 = 115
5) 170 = 108.3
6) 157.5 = 113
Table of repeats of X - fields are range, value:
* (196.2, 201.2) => 97.03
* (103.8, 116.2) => 140.2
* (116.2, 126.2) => 133.9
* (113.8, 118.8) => 138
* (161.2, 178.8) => 124.8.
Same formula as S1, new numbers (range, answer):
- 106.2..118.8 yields 126.4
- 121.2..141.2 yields 113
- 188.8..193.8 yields 102.2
